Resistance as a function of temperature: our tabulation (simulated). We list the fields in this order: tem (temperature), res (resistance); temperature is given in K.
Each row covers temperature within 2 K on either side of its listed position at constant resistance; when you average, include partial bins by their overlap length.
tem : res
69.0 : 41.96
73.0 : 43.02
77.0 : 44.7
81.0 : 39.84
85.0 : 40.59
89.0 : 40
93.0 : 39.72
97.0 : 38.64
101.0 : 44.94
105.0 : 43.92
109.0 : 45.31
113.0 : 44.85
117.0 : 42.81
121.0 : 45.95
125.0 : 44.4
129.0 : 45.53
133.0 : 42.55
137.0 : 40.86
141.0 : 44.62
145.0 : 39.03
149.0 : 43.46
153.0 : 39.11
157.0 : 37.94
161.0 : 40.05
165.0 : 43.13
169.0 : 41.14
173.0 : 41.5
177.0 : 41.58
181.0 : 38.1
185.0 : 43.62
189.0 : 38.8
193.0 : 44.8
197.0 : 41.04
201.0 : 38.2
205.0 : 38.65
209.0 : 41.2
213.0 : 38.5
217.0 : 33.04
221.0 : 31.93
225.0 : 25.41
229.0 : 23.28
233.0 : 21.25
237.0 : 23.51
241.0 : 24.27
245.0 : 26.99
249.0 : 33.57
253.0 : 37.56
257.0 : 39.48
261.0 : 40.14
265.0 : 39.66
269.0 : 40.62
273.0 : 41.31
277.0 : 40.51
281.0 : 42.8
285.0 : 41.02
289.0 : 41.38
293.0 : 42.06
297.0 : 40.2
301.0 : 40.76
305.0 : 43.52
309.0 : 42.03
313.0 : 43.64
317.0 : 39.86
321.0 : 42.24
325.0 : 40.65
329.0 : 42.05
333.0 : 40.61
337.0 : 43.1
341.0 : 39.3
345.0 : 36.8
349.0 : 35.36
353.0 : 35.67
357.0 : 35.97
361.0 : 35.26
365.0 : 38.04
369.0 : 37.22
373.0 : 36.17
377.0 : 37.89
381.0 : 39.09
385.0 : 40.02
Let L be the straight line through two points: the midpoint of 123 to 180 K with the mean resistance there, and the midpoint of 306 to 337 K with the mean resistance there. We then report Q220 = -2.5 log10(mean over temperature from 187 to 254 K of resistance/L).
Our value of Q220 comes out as 0.25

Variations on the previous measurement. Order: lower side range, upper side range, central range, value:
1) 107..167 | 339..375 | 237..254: 0.33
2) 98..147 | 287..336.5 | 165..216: 0.06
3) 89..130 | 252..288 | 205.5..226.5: 0.20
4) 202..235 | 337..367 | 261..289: -0.20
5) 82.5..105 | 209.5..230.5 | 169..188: -0.19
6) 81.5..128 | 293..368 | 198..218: 0.08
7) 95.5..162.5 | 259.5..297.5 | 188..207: 0.04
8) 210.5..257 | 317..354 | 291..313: -0.15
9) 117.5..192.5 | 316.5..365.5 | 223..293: 0.16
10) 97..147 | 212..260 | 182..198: -0.18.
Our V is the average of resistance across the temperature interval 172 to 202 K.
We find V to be 41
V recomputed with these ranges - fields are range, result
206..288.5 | 34.5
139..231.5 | 38.5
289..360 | 40.2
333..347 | 39.9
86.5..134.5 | 43.2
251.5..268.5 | 39.4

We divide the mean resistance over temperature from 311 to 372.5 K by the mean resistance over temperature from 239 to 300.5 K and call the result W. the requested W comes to 1.0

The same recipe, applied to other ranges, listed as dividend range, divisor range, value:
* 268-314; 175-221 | 1.06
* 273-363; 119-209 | 0.97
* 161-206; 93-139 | 0.94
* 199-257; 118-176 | 0.75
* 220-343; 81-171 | 0.88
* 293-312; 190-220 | 1.07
